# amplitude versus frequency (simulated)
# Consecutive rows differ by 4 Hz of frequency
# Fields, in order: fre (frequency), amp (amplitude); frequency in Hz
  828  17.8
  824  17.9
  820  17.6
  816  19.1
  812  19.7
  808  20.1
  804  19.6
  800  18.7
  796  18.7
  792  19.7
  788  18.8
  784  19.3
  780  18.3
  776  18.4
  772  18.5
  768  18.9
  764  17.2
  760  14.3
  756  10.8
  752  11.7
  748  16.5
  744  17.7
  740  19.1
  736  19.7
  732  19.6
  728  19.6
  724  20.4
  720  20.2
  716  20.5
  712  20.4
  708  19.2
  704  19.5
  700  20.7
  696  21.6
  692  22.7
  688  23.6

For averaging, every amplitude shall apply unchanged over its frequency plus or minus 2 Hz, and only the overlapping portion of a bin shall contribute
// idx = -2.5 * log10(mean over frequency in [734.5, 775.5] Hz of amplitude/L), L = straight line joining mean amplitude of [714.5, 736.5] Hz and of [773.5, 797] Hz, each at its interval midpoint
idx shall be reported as 0.18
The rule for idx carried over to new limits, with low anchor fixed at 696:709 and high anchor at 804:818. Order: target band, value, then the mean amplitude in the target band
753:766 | 0.39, 13.9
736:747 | 0.08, 18.5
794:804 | 0.05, 18.9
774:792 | 0.05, 18.8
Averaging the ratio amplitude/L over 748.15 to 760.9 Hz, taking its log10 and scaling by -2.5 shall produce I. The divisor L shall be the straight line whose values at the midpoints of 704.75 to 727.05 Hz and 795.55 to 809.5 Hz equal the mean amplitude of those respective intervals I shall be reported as 0.48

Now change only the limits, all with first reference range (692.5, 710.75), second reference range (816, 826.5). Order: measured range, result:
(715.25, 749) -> 0.031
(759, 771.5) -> 0.116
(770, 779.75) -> 0.031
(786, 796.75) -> -0.028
